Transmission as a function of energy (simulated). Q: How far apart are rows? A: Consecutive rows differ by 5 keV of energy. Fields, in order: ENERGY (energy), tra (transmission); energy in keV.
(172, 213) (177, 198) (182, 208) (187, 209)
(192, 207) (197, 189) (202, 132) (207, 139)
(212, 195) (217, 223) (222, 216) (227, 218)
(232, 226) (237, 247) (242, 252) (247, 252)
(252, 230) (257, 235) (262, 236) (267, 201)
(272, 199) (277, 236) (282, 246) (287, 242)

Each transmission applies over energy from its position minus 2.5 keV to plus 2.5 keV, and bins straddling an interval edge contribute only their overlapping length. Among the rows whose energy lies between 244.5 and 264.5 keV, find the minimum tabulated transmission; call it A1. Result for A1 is 230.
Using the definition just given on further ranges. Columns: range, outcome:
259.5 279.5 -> 199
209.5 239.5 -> 195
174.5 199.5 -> 189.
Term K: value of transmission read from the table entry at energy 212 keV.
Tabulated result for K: 195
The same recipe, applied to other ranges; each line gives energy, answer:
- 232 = 226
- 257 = 235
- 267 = 201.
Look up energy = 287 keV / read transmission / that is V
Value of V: 242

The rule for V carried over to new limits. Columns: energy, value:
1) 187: 209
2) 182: 208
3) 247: 252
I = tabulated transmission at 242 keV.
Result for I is 252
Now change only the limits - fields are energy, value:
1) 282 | 246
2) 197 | 189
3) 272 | 199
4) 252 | 230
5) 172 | 213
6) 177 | 198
